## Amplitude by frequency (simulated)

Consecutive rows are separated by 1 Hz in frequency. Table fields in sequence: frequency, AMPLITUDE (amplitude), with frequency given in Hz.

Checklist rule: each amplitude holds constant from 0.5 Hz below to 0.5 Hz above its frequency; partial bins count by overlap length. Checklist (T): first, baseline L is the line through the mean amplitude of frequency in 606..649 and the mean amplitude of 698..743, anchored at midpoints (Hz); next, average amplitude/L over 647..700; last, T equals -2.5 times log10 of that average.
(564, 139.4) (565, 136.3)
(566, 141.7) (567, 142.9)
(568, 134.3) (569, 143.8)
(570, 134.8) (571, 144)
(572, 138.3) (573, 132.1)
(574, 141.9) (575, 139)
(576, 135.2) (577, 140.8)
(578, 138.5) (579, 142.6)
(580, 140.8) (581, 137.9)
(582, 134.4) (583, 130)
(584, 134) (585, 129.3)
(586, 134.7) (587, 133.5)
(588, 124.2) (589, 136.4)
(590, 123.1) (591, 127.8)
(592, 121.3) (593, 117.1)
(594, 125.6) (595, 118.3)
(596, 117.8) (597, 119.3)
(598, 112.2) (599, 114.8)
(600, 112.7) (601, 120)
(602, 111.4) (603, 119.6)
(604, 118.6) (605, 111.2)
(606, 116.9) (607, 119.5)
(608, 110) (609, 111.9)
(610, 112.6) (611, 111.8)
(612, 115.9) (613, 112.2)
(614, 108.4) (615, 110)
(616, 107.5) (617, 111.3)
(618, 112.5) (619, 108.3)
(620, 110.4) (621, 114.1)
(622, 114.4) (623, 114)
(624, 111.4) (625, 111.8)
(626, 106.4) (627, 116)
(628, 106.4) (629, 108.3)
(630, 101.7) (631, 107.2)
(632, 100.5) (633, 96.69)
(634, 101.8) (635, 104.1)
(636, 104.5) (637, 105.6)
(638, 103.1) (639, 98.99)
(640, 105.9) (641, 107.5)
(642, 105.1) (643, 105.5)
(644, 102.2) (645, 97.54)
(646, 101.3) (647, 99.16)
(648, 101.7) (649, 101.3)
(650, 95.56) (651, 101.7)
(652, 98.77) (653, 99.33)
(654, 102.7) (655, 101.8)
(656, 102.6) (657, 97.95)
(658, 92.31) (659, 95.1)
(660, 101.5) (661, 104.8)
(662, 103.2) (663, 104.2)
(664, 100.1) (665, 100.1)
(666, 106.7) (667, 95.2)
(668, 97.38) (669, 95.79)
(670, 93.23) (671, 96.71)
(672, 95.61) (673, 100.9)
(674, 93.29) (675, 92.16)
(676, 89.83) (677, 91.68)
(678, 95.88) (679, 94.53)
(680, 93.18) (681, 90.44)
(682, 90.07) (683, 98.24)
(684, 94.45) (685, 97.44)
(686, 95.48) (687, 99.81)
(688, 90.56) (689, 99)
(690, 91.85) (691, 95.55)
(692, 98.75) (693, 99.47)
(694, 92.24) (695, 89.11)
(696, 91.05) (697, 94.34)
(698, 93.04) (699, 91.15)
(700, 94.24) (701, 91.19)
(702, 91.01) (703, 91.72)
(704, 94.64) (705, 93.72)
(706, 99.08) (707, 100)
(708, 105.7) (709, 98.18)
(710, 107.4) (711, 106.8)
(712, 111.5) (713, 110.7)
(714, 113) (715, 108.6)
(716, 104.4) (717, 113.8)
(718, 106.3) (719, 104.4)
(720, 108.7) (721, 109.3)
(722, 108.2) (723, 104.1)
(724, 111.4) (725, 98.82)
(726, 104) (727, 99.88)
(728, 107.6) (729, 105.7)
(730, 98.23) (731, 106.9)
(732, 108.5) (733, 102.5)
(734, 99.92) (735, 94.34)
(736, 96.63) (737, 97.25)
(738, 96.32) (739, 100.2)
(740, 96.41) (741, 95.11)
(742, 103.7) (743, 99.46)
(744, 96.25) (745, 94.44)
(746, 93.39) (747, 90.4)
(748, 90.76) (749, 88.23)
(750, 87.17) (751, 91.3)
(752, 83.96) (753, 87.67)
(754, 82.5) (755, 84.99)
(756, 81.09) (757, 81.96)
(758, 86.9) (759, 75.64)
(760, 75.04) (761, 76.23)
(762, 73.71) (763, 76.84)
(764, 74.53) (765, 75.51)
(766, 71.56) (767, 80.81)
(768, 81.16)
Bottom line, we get 0.09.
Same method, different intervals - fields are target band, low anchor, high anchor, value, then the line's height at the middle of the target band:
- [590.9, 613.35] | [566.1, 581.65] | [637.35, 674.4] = 0.085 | 126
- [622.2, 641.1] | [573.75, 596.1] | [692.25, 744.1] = 0.143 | 121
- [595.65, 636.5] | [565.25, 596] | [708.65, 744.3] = 0.141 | 126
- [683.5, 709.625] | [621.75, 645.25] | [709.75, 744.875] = 0.101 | 104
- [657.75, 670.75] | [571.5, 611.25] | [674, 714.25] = 0.059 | 105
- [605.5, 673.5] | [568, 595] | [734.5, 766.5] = 0.128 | 118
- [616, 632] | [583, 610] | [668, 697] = 0.025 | 112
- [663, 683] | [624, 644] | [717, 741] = 0.093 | 104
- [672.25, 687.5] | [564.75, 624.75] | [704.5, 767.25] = 0.135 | 107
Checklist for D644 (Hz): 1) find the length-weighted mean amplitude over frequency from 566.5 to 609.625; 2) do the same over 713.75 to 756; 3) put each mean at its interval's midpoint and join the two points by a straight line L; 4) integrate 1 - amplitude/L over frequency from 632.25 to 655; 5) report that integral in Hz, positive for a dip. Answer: 2.9 Hz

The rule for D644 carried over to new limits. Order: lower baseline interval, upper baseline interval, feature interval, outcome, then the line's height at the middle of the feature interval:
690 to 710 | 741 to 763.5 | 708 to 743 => -5.0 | 91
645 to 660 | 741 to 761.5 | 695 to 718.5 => -1.9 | 93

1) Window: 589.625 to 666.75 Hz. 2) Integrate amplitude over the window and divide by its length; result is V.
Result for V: 108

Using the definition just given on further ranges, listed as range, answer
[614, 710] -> 100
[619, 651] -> 105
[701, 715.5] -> 102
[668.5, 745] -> 98.9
